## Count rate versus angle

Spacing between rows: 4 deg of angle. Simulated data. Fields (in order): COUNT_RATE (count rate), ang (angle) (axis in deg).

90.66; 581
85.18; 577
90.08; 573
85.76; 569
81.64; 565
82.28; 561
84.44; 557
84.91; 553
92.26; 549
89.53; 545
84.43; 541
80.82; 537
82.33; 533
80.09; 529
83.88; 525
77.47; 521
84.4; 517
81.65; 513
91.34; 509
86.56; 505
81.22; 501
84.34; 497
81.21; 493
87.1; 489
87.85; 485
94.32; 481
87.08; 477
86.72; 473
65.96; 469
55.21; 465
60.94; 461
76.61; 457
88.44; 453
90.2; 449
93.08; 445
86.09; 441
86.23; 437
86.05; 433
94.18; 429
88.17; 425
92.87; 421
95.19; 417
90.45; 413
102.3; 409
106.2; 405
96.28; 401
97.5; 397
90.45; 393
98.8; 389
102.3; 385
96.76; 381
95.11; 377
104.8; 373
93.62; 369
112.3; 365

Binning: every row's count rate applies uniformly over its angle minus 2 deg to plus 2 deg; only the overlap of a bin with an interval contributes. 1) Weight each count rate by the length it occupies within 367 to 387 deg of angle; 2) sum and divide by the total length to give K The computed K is 98.5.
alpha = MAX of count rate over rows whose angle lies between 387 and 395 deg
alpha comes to 98.8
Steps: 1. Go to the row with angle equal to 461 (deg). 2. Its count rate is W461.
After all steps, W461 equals 60.94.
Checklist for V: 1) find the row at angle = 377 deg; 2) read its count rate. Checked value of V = 95.11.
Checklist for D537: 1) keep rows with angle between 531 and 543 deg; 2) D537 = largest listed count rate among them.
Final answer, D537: 84.43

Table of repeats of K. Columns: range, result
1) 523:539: 81.8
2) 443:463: 81.9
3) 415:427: 92.1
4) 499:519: 85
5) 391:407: 97.6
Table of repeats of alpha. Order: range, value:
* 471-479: 87.08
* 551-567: 84.91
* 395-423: 106.2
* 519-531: 83.88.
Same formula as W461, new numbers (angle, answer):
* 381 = 96.76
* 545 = 89.53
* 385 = 102.3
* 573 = 90.08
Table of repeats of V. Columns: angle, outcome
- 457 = 76.61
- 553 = 84.91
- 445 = 93.08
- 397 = 97.5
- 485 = 87.85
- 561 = 82.28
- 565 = 81.64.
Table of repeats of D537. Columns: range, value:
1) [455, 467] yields 76.61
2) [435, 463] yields 93.08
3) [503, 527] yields 91.34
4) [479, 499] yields 94.32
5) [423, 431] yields 94.18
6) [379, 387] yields 102.3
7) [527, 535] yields 82.33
